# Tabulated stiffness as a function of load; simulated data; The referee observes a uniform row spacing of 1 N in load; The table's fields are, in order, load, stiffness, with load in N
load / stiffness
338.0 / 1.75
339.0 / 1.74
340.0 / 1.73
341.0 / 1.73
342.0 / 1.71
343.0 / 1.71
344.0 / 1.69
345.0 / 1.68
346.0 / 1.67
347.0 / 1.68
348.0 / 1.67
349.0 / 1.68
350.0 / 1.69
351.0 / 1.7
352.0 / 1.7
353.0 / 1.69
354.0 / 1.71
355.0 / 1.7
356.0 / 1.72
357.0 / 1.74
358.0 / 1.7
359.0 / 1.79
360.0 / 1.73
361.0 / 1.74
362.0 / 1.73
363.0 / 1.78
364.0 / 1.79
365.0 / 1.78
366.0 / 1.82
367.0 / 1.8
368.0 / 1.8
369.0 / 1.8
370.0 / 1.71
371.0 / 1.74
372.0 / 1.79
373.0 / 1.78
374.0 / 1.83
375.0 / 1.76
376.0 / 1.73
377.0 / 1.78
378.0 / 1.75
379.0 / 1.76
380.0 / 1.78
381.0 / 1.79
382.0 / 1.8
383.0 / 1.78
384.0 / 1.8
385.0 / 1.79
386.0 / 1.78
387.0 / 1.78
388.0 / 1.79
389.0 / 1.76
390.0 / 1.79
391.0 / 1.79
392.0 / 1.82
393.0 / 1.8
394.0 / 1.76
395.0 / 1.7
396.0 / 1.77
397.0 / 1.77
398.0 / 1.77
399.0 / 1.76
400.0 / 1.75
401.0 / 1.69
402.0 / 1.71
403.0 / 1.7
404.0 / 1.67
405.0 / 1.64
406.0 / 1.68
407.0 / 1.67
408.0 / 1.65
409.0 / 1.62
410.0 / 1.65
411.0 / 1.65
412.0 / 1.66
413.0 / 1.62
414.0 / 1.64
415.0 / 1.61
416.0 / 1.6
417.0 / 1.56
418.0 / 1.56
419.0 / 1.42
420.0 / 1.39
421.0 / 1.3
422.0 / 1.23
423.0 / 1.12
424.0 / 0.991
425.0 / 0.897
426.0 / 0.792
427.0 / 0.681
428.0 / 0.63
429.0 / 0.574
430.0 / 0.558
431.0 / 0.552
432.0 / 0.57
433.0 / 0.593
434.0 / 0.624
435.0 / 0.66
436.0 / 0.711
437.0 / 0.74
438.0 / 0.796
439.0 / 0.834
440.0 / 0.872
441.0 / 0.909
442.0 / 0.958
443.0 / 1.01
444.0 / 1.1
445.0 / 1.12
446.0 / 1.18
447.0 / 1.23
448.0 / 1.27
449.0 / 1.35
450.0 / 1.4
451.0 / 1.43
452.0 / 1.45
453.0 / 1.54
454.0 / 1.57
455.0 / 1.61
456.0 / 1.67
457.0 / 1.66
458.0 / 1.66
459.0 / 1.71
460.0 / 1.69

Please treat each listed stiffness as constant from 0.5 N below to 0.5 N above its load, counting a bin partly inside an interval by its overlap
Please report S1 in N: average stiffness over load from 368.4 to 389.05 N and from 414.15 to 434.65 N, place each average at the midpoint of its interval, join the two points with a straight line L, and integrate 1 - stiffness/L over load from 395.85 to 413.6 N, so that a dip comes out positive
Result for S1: -4.57 N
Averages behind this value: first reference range 1.78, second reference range 1.02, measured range 1.69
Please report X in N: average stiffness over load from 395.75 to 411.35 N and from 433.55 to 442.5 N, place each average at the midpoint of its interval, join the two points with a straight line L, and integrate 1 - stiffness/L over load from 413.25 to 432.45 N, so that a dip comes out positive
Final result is 2.0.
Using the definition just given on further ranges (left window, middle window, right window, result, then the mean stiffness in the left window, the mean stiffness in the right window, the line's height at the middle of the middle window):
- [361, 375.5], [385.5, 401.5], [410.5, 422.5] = -1.2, 1.78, 1.52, 1.64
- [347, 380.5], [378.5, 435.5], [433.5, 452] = -3.6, 1.75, 1.02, 1.35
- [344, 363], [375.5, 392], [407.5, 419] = -1.2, 1.71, 1.61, 1.66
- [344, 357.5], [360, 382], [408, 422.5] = -1.7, 1.69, 1.54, 1.65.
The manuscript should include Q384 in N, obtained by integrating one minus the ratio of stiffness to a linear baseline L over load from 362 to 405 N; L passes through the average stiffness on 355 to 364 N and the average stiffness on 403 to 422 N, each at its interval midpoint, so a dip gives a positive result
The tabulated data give -2.5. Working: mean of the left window 1.74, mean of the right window 1.58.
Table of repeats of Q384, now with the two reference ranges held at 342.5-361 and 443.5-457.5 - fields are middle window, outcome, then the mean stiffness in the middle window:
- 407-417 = -0.75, 1.63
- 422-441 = 9.22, 0.751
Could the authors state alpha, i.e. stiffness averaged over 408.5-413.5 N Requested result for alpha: 1.64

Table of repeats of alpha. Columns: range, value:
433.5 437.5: 0.684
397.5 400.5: 1.76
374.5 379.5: 1.76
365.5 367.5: 1.81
